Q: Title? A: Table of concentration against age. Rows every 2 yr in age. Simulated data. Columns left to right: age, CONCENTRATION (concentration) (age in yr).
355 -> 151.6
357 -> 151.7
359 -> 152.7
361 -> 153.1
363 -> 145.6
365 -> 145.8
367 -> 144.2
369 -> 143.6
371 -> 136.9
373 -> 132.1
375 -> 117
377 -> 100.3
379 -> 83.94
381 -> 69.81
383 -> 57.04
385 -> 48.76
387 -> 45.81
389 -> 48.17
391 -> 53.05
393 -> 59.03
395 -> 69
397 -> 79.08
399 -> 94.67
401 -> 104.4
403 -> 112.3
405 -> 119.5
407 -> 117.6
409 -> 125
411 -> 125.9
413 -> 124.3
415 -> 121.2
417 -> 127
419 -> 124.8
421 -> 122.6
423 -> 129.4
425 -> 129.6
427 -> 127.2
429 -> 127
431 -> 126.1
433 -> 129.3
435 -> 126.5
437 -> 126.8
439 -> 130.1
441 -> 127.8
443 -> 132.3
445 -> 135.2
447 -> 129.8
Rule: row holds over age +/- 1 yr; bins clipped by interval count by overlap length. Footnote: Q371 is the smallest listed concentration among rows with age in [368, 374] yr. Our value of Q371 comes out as 132.1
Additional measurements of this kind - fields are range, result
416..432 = 122.6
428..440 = 126.1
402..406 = 112.3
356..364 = 145.6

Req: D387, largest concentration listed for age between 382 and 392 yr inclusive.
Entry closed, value 57.04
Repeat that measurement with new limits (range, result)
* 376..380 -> 100.3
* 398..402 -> 104.4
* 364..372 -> 145.8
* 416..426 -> 129.6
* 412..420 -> 127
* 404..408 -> 119.5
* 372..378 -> 132.1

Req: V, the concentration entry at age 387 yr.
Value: 45.81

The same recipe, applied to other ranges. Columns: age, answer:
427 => 127.2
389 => 48.17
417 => 127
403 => 112.3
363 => 145.6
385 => 48.76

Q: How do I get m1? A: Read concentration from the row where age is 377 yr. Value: 100.3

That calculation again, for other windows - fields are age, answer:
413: 124.3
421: 122.6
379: 83.94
